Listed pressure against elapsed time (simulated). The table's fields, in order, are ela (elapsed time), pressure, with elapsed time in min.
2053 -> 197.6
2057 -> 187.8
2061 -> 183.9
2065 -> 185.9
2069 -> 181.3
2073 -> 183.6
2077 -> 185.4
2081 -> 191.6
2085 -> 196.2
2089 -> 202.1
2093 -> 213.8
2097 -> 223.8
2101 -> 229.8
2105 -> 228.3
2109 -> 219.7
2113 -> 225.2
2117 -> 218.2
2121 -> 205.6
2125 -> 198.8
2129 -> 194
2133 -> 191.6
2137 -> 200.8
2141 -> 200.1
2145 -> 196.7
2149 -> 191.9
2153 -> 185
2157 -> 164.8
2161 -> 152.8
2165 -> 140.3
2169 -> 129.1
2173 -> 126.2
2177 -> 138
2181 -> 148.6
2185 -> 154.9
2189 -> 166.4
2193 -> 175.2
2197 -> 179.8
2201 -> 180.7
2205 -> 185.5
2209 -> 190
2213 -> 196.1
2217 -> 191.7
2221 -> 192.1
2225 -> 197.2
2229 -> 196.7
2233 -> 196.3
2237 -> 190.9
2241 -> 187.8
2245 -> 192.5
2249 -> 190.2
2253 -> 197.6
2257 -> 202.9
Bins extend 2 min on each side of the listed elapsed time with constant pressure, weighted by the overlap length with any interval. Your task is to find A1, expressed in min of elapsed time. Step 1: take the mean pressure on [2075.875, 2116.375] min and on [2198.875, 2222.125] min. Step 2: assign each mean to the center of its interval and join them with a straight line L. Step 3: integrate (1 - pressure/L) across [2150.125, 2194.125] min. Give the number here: 9.78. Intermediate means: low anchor 212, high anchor 189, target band 153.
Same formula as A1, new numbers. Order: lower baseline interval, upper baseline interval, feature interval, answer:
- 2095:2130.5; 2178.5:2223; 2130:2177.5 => 7.0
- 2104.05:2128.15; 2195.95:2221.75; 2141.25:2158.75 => 1.6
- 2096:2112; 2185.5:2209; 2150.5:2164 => 2.2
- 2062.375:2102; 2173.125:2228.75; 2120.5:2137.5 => -0.7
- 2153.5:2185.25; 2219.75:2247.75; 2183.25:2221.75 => -2.4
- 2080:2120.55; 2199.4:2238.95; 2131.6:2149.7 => 0.9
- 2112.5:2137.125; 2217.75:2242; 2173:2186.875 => 3.8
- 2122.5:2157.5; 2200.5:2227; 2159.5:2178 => 5.3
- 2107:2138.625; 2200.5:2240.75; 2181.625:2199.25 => 2.6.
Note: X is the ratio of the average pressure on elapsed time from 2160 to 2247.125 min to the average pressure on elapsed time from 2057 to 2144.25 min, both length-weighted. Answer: 0.86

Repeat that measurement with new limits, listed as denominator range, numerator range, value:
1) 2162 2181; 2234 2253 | 1.41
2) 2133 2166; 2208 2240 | 1.07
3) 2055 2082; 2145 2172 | 0.87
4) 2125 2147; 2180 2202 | 0.85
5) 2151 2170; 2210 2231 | 1.25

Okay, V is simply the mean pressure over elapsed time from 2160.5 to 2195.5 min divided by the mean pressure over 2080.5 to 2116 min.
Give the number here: 0.69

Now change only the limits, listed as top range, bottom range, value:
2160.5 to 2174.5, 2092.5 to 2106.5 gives 0.60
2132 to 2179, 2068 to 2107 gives 0.82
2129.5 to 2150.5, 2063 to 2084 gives 1.05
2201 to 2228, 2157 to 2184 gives 1.35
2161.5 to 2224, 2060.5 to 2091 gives 0.88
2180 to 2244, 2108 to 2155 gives 0.91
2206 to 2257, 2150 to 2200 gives 1.24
